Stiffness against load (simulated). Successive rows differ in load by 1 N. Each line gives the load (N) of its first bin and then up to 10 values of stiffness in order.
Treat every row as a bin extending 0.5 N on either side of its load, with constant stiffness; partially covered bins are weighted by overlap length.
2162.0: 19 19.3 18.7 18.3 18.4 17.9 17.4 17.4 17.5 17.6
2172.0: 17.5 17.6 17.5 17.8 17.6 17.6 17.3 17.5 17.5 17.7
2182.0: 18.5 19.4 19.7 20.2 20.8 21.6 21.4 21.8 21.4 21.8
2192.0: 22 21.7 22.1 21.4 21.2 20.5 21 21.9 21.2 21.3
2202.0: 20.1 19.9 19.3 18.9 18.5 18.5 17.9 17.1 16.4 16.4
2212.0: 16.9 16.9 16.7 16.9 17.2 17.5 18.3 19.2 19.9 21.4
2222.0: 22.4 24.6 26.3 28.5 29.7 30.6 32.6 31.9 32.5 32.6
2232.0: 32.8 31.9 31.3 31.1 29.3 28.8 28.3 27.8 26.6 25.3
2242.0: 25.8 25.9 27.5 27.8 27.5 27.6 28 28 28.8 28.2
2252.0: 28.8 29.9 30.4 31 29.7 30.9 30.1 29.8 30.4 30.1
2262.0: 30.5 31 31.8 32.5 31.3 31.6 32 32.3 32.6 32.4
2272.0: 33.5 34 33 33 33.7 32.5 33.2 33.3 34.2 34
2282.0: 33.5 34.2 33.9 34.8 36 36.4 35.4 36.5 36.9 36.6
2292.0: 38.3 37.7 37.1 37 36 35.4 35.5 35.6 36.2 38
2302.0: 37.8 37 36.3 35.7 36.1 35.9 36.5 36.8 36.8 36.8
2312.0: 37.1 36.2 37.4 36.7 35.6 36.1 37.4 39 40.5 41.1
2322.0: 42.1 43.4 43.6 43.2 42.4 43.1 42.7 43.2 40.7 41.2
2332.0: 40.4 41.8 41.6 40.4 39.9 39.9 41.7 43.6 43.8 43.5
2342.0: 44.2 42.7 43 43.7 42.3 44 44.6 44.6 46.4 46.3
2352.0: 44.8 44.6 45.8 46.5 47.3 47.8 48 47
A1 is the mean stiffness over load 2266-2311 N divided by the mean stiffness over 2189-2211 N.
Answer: 1.74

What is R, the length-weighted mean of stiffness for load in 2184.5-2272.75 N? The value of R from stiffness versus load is 25.5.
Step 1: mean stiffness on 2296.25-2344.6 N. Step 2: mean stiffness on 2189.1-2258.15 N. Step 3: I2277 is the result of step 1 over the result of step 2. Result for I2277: 1.61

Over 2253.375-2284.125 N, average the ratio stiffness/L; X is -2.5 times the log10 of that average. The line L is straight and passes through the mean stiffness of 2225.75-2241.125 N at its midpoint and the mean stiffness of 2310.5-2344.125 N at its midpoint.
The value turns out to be 0.070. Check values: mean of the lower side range 30.3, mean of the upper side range 40.7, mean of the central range 32.1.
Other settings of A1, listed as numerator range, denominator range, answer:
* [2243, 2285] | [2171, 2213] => 1.61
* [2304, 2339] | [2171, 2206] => 2.00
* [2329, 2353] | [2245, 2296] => 1.32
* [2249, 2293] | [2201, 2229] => 1.56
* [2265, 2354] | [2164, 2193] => 2.02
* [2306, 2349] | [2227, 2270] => 1.36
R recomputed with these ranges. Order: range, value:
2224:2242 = 29.9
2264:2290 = 33.6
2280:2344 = 38.5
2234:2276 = 29.9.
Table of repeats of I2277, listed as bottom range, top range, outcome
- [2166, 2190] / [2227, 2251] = 1.57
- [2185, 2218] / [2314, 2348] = 2.11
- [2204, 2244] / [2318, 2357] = 1.78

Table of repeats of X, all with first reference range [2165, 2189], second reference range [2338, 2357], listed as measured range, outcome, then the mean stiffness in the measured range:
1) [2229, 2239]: -0.14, 30.8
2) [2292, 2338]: 0.02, 38.7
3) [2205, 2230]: 0.16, 21.5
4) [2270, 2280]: 0.01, 33.2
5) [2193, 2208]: 0.08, 20.4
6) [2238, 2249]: 0.06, 27.1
